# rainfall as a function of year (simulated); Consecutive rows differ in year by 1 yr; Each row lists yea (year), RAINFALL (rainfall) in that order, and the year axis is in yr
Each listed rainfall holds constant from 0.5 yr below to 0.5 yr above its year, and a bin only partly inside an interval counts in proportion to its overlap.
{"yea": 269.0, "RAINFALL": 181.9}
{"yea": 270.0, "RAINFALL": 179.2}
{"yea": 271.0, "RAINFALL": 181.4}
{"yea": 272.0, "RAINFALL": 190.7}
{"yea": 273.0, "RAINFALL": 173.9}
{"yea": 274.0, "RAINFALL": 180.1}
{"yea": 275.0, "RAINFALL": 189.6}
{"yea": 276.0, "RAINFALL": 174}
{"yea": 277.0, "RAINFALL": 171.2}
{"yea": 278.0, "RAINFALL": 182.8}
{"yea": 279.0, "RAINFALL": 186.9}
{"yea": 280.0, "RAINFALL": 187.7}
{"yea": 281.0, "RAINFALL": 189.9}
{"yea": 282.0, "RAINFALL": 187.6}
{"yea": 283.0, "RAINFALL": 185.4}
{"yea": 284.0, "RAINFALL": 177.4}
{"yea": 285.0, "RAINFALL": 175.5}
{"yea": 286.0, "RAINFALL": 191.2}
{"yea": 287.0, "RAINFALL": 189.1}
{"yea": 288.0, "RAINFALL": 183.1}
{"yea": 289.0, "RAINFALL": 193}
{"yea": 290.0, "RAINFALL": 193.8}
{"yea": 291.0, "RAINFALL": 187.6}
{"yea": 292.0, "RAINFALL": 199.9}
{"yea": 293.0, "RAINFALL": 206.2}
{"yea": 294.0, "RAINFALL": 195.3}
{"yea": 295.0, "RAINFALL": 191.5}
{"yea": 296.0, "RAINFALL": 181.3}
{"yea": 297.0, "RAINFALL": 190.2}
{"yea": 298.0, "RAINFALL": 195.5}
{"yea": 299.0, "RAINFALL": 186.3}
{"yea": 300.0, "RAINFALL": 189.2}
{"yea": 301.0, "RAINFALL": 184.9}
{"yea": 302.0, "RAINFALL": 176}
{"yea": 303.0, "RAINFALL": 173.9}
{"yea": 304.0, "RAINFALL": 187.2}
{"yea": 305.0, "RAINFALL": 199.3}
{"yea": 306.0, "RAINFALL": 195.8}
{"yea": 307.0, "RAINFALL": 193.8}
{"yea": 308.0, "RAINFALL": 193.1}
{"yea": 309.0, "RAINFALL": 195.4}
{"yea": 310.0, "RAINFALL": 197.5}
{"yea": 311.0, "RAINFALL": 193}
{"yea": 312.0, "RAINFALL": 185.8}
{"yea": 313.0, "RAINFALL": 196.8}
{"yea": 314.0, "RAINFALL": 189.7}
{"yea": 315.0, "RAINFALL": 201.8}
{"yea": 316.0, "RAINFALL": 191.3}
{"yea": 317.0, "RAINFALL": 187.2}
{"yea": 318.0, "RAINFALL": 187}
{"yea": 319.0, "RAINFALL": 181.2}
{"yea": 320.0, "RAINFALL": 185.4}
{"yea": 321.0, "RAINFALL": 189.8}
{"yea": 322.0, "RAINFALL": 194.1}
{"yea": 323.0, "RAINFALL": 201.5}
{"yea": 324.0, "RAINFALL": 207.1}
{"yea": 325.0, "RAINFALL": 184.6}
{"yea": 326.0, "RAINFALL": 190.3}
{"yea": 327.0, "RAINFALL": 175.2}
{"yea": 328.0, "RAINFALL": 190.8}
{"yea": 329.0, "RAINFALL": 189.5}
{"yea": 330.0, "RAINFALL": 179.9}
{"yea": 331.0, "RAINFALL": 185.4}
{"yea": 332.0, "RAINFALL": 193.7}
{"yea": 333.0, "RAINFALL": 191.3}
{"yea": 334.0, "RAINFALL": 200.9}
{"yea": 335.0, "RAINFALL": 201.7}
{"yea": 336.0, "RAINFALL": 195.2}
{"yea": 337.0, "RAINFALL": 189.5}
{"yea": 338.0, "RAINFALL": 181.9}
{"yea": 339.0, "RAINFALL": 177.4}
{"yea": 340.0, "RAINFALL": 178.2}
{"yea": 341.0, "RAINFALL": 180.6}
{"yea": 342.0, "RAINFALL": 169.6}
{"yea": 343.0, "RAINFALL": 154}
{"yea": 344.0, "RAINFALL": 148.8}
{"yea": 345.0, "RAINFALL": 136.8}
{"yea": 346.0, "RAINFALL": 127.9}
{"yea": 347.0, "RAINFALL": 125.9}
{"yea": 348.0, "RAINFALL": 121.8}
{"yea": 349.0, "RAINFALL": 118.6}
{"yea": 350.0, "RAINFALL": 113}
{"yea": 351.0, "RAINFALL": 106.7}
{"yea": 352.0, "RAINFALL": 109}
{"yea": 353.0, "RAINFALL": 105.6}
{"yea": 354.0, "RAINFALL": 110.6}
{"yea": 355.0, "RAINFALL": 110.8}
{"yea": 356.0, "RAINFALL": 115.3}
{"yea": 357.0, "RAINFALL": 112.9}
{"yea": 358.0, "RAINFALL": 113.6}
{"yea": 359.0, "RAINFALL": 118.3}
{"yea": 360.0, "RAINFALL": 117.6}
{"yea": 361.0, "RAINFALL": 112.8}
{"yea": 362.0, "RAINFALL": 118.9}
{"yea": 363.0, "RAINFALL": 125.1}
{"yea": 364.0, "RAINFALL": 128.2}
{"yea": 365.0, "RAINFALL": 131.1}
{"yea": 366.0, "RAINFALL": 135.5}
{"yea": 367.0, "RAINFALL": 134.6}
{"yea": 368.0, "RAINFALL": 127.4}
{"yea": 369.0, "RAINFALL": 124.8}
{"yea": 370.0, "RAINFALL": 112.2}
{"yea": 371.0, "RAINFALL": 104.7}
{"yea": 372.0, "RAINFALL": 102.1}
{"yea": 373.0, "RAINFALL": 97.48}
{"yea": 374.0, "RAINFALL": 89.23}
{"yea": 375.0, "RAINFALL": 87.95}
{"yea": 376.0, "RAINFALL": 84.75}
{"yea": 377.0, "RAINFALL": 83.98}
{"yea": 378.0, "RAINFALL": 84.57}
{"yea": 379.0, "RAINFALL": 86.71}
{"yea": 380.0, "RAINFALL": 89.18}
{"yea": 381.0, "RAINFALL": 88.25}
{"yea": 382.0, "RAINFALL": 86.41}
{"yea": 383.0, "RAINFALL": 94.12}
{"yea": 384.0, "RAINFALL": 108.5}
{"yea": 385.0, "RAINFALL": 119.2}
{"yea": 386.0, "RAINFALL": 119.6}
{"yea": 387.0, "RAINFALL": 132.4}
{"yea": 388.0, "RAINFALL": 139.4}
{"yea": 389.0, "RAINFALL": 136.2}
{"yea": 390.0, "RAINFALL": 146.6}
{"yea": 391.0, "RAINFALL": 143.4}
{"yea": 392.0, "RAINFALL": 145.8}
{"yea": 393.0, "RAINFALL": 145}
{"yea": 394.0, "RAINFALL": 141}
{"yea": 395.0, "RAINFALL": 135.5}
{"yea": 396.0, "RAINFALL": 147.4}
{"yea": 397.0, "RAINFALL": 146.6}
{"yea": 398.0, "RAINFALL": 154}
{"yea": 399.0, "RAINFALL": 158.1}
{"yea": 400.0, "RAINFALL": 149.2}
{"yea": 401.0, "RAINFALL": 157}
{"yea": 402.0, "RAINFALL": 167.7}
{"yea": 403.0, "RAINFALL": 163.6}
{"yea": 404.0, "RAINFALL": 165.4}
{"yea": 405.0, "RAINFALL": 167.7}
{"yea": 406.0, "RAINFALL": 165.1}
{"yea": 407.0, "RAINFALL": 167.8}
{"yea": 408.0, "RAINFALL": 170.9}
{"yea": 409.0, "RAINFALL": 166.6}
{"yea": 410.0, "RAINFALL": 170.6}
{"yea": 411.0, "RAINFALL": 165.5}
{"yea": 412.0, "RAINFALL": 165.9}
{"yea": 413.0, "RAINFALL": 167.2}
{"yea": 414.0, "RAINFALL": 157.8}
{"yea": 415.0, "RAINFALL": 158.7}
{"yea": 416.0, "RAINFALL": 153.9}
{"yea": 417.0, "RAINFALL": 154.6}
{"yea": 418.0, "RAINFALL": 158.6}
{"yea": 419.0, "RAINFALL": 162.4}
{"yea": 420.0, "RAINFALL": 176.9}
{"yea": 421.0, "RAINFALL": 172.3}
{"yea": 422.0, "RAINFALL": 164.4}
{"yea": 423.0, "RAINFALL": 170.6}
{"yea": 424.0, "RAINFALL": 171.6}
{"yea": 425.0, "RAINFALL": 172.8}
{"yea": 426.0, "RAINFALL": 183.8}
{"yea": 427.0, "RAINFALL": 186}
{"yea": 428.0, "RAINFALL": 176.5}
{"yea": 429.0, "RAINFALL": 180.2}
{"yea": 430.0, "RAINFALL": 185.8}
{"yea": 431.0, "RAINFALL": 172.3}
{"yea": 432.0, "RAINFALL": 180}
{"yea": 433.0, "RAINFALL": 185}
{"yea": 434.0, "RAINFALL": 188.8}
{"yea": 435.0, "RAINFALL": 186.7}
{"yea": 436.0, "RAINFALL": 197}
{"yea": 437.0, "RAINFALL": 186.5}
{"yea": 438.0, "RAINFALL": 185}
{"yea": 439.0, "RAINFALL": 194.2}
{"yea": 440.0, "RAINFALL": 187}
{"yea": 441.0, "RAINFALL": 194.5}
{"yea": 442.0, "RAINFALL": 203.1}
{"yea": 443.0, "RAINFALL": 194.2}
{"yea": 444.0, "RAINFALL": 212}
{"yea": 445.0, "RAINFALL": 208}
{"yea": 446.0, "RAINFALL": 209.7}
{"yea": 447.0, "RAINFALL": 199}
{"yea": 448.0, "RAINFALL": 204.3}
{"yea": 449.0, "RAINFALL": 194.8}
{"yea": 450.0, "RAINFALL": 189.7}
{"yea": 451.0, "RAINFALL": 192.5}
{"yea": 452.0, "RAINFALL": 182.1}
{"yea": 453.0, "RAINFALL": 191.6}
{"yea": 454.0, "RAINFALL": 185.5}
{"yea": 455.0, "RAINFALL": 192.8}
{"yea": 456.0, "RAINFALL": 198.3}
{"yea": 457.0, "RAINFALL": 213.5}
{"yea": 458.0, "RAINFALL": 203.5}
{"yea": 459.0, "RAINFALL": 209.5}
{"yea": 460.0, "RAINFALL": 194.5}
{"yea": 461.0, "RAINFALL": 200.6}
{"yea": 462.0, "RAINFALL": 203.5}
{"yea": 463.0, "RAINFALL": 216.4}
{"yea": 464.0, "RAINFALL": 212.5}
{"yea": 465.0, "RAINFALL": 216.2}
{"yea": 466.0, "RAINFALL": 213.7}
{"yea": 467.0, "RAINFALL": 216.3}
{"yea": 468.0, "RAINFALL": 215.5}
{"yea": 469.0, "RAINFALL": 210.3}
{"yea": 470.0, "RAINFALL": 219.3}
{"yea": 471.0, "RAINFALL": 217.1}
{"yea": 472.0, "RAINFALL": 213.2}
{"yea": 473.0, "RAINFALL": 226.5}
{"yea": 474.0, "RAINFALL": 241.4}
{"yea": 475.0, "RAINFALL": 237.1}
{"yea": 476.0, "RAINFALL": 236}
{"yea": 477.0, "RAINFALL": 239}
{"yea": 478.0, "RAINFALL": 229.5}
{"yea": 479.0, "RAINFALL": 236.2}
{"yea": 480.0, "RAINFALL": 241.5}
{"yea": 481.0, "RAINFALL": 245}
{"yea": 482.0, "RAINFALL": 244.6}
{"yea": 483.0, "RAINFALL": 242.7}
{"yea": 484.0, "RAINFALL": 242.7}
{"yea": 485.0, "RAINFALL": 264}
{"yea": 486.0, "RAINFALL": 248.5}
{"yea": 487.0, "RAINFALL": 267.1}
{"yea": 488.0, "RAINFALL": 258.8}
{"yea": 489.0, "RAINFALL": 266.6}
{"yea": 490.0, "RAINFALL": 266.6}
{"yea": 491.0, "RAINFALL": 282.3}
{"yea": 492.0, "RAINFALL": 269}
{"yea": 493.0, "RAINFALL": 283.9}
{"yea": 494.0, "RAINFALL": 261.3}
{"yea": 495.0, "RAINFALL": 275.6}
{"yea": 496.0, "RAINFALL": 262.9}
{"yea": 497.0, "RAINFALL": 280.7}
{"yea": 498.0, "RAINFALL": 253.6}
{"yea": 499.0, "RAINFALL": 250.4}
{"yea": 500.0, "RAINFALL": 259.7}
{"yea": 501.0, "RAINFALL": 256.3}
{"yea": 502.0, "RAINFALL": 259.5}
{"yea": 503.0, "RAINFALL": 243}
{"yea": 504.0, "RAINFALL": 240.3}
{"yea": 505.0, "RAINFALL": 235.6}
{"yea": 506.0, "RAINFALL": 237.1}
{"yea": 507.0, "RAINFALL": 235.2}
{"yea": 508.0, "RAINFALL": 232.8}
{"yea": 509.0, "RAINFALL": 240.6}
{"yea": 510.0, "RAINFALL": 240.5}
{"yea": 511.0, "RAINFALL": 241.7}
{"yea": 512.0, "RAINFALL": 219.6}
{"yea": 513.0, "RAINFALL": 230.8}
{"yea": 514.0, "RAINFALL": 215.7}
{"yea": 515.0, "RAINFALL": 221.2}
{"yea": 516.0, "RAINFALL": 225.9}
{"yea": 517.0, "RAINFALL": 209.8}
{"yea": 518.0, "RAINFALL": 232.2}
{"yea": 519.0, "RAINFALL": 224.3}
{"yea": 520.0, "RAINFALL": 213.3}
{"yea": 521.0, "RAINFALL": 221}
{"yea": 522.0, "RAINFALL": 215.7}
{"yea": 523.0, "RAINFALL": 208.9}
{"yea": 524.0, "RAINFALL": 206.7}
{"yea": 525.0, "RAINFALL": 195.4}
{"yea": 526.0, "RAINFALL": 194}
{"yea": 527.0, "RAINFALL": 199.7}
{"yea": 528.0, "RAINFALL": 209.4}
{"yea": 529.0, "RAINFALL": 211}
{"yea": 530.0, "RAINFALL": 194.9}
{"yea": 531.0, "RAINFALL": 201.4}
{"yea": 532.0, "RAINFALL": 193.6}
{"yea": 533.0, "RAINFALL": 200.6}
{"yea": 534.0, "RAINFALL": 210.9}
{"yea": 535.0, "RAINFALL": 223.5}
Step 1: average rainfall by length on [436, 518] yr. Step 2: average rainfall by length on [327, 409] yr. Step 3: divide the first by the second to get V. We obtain 1.7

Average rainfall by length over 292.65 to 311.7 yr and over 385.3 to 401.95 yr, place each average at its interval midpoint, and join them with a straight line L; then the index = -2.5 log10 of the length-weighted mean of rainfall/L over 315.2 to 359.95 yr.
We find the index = 0.08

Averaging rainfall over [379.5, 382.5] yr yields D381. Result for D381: 87.9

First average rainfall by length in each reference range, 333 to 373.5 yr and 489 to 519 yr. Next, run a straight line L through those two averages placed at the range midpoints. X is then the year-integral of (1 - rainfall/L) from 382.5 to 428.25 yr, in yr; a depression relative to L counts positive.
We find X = 5.1 yr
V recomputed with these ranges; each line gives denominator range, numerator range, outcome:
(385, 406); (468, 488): 1.60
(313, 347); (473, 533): 1.30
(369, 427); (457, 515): 1.70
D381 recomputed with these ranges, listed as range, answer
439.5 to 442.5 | 195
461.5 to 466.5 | 212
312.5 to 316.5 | 195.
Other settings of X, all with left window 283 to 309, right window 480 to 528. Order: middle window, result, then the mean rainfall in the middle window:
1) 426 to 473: 6.0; 198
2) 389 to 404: 4.5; 150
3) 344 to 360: 6.7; 118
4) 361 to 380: 9.1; 108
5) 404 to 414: 2.3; 167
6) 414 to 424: 2.5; 164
